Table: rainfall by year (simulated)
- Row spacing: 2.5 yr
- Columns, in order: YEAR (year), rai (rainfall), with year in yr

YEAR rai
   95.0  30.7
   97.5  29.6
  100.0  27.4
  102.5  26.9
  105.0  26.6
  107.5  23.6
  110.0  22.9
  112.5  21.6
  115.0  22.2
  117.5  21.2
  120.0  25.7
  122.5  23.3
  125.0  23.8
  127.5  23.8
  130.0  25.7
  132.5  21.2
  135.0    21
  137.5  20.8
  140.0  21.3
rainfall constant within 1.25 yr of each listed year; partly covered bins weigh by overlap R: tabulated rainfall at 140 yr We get 21.3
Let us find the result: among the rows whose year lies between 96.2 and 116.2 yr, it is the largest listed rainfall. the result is 29.6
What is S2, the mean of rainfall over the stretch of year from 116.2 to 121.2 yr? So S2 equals 23.4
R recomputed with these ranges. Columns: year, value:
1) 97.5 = 29.6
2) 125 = 23.8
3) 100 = 27.4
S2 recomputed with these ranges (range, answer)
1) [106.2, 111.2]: 23.3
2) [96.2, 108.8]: 26.8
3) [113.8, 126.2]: 23.2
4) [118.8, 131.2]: 24.4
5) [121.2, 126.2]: 23.6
